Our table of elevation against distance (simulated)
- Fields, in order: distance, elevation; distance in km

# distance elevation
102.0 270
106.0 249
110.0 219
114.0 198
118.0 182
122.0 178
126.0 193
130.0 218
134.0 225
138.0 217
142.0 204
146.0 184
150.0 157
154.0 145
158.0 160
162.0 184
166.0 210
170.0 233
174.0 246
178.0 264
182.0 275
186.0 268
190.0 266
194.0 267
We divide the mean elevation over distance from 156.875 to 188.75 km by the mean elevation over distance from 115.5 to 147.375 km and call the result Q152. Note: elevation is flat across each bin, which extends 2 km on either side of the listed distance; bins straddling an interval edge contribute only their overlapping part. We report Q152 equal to 1.16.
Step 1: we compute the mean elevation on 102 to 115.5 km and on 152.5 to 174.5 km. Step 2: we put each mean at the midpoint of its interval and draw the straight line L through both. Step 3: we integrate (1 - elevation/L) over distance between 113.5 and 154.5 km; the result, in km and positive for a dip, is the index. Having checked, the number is 4.04 km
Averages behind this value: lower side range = 230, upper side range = 194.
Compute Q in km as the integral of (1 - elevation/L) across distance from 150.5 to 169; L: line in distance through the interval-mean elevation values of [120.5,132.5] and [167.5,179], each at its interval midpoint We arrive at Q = 4.4 km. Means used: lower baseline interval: 198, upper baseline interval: 245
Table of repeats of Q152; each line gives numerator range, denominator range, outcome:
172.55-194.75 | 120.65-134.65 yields 1.31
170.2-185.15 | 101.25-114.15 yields 1.10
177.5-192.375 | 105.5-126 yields 1.34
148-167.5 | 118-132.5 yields 0.87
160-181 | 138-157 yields 1.30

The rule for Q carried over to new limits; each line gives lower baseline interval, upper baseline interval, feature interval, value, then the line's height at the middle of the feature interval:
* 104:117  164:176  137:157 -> 4.15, 226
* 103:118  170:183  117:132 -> 2.25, 228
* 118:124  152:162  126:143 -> -4.20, 172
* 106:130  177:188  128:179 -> 7.62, 238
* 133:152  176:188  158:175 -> 2.22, 240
